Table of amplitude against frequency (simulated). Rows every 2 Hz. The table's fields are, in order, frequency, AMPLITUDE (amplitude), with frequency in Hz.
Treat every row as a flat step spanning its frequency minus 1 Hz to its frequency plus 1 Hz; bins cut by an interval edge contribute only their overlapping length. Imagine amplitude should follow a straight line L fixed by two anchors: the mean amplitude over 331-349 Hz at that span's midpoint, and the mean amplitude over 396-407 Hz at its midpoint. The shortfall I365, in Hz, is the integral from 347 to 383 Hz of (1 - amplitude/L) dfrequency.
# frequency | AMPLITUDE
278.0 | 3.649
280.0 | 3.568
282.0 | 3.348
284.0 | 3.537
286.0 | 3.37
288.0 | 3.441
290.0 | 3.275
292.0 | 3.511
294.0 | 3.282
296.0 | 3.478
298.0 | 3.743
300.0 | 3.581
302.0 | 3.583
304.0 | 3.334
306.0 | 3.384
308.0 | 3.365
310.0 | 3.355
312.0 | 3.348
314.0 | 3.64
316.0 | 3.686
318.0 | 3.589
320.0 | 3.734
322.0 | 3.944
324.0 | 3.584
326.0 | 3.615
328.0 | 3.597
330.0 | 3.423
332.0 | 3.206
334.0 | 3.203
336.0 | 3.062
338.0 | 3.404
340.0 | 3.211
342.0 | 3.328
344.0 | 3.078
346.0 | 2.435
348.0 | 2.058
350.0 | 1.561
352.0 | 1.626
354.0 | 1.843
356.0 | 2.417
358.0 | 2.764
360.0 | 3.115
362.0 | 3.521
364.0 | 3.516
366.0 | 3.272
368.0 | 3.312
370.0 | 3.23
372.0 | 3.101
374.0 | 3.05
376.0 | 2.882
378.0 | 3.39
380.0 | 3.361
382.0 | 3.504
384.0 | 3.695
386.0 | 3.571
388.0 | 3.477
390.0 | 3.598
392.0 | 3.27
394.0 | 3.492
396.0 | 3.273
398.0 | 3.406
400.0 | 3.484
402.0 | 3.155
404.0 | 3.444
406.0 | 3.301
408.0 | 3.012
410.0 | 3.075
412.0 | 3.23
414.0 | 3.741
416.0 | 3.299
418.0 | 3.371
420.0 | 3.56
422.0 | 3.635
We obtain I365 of 3.3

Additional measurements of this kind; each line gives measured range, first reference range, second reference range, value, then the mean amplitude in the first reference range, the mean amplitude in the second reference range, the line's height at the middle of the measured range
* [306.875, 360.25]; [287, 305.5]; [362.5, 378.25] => 4.3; 3.47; 3.22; 3.34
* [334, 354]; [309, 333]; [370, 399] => 4.9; 3.56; 3.36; 3.49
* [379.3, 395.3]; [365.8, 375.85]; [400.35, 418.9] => -1.4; 3.16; 3.3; 3.22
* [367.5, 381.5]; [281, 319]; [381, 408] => 1.0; 3.47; 3.42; 3.43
